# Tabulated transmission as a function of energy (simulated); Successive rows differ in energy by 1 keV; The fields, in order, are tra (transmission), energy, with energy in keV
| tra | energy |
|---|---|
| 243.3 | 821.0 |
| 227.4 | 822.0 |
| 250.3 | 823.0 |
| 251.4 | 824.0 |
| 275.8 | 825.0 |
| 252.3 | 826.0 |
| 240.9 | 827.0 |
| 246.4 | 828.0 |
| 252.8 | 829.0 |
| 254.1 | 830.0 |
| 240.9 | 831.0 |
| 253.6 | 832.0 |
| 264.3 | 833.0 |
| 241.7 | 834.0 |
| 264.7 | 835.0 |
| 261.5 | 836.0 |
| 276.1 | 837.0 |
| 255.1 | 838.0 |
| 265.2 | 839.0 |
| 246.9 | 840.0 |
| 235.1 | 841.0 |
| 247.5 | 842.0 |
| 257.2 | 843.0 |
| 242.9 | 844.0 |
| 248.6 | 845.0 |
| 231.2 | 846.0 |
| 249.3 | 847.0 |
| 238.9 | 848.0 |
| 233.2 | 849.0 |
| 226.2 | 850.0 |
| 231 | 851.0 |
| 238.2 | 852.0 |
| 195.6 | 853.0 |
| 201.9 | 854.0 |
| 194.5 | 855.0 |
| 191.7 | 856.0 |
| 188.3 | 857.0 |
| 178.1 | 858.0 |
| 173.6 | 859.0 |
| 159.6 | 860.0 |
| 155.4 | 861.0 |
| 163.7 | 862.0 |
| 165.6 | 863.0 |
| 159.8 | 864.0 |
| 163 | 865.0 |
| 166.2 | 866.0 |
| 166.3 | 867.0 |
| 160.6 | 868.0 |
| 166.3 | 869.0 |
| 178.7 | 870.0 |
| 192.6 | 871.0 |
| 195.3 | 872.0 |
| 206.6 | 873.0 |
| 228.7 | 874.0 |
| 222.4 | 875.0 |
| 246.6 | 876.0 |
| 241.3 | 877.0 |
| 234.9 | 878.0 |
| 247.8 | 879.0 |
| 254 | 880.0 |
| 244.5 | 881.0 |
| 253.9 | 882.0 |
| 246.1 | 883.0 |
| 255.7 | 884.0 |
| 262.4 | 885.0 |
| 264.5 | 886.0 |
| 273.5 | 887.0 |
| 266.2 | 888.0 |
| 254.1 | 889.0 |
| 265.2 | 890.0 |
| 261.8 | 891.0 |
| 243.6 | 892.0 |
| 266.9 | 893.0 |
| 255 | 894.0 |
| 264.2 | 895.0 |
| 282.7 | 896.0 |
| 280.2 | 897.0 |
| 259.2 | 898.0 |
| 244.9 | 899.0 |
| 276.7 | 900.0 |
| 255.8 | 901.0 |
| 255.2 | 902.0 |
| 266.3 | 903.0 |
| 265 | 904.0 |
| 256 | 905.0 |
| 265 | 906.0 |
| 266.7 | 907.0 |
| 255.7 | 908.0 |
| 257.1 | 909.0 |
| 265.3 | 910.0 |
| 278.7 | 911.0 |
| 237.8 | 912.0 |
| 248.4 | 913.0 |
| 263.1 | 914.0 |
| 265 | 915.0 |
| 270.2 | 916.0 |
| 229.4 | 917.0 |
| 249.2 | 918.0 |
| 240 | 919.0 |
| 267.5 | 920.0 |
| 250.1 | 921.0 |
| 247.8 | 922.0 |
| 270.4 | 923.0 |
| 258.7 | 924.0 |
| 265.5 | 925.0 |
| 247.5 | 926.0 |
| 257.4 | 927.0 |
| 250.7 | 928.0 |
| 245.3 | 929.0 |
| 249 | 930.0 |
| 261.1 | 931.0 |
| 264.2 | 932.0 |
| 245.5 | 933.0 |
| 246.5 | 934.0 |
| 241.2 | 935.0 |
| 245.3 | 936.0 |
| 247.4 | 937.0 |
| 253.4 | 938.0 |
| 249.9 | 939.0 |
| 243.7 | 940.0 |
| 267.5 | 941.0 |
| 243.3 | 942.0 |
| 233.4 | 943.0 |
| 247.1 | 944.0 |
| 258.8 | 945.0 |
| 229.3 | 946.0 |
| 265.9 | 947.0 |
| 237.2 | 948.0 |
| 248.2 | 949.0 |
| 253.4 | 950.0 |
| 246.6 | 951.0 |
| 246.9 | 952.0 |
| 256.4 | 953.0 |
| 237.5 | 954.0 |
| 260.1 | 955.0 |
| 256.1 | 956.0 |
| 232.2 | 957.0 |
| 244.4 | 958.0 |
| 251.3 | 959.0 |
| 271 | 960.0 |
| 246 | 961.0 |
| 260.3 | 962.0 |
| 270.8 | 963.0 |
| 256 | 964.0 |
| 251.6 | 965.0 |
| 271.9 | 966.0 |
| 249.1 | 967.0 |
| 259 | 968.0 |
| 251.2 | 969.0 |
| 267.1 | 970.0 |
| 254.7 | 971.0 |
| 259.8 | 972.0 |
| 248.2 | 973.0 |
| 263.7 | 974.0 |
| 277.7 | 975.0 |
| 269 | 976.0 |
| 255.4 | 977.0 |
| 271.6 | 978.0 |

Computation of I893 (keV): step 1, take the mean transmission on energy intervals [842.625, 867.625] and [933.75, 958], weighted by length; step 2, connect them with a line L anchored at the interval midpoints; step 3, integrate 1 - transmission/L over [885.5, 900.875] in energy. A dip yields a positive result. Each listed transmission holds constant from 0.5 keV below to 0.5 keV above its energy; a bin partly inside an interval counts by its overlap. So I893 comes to -3.04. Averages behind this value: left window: 200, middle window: 264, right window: 248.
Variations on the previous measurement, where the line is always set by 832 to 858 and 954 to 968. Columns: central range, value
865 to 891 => 1.6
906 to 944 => -0.7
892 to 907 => -1.1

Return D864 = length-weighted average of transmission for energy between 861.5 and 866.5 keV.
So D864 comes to 164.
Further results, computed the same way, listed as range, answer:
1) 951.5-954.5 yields 247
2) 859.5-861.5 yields 158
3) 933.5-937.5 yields 245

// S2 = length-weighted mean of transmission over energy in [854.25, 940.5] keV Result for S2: 237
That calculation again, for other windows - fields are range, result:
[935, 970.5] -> 252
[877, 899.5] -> 258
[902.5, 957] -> 253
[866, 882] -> 212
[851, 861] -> 191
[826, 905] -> 232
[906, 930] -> 256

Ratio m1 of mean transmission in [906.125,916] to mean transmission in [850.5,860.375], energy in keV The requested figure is 1.3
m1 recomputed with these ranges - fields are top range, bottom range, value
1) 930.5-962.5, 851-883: 1.25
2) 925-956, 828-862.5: 1.09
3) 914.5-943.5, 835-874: 1.20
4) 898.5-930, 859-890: 1.20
